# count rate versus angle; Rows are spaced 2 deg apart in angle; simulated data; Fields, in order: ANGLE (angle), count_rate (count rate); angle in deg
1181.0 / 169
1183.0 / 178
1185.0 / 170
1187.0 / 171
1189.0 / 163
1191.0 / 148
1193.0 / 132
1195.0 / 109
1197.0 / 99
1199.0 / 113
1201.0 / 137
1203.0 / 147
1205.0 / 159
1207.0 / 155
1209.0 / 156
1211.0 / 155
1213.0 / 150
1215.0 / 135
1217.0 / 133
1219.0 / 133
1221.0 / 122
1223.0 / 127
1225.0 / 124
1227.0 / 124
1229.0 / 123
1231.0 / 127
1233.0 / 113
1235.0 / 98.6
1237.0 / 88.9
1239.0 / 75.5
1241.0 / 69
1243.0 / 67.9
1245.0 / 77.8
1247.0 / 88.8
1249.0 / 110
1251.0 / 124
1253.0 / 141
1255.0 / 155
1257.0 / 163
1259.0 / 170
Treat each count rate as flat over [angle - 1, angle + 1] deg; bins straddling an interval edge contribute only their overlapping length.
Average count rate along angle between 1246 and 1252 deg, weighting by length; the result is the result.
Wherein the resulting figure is 108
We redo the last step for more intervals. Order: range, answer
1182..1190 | 170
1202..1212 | 154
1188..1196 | 138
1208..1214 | 154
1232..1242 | 89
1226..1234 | 122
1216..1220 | 133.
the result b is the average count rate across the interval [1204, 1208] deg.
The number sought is 157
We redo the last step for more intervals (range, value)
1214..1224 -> 130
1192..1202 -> 118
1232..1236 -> 106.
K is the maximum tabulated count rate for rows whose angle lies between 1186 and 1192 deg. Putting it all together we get 171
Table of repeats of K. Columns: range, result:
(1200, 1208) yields 159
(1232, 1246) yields 113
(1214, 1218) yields 135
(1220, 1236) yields 127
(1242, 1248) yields 88.8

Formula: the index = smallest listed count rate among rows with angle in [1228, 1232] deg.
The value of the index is 123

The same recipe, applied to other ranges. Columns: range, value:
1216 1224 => 122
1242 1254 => 67.9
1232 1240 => 75.5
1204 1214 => 150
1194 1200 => 99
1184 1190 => 163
